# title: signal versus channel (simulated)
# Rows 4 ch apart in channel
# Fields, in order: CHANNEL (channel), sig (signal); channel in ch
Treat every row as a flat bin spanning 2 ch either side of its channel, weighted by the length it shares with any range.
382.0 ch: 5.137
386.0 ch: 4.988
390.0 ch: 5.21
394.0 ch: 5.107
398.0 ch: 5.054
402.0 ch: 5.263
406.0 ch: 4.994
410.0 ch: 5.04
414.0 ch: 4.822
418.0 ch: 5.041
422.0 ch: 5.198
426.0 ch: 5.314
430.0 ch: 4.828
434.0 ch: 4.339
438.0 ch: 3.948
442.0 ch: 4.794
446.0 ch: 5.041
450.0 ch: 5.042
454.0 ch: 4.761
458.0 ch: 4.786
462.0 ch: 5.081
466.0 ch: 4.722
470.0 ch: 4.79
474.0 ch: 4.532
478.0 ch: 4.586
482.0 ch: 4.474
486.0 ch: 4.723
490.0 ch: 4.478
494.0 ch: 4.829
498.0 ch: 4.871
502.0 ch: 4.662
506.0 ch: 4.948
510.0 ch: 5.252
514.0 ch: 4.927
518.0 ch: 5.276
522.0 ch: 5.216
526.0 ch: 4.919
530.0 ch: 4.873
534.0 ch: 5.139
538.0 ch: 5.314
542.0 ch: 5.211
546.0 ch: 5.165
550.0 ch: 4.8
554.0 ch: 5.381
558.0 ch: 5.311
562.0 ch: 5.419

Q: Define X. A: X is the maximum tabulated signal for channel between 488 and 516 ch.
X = 5.252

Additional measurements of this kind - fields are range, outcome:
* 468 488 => 4.79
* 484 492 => 4.723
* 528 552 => 5.314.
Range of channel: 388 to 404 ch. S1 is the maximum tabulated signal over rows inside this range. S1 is 5.263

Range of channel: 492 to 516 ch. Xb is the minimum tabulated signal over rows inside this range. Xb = 4.662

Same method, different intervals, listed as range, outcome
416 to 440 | 3.948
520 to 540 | 4.873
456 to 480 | 4.532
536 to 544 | 5.211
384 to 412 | 4.988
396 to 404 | 5.054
